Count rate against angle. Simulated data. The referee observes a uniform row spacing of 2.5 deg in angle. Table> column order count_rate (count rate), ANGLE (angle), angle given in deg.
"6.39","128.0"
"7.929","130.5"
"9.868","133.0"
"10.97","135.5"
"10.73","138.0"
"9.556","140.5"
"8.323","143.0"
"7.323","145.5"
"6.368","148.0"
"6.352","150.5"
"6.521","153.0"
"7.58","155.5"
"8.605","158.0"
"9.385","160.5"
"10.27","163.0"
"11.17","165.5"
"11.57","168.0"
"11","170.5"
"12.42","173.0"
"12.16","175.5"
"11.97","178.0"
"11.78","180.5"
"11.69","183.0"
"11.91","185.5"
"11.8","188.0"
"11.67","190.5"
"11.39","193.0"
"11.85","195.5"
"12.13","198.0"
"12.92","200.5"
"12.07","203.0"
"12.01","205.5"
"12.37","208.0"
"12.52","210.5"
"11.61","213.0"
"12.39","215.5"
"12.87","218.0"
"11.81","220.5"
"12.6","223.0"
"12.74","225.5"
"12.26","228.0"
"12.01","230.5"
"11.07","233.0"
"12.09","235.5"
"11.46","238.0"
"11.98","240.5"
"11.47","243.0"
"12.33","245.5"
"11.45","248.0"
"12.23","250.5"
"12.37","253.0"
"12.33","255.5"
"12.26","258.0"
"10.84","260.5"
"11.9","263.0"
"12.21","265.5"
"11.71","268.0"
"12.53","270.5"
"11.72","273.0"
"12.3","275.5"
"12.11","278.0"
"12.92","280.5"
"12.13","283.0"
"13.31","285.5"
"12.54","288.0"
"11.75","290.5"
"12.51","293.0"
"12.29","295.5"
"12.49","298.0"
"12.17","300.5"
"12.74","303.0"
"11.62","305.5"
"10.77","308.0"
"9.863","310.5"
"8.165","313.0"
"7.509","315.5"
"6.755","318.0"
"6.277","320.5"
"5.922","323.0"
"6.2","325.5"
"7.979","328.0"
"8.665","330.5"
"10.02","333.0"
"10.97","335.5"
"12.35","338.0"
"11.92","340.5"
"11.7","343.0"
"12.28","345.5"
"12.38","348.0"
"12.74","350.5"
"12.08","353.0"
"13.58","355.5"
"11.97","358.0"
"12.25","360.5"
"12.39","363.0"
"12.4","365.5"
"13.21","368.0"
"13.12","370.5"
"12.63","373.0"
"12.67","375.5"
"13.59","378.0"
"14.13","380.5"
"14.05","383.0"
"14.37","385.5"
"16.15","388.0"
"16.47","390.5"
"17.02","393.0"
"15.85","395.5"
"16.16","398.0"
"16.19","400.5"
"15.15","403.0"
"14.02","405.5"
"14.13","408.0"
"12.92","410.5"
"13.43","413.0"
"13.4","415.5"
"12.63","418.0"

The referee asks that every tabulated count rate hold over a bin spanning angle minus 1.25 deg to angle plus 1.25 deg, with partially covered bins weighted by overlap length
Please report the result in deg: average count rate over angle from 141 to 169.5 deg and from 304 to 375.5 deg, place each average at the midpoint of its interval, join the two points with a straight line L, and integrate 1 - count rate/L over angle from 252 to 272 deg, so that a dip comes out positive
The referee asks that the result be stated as -4.6 deg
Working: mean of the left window 8.55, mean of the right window 10.7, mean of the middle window 12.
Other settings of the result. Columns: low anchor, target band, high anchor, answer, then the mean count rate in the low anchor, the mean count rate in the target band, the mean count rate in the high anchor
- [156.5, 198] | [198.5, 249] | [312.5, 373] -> -4.6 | 11.3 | 12.1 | 10.6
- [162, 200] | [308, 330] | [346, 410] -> 9.4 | 11.7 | 7.57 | 13.9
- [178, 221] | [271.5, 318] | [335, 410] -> 5.1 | 12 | 11.5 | 13.6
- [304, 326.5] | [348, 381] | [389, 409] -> -0.6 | 8.19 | 12.8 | 15.6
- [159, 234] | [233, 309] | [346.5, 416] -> 3.5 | 11.8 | 12.1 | 13.9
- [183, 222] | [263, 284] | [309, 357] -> -2.5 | 12.1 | 12.2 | 9.88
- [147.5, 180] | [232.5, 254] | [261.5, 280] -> -0.7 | 9.77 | 11.8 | 12.1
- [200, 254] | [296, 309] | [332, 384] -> 0.4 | 12.1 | 12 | 12.5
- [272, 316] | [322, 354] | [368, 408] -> 6.6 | 11.7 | 10.4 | 14.7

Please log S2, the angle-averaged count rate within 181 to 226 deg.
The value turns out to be 12.1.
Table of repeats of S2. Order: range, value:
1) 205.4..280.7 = 12.1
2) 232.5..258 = 11.9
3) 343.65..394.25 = 13.5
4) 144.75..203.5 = 10.5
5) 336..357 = 12.3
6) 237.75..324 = 11.3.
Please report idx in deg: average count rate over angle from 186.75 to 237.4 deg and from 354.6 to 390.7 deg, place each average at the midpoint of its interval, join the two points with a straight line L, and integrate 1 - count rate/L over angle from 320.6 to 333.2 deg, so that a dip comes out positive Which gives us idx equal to 5.4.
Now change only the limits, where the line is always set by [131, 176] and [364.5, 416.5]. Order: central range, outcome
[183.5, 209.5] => -4.4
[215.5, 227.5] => -1.9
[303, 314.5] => 2.1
